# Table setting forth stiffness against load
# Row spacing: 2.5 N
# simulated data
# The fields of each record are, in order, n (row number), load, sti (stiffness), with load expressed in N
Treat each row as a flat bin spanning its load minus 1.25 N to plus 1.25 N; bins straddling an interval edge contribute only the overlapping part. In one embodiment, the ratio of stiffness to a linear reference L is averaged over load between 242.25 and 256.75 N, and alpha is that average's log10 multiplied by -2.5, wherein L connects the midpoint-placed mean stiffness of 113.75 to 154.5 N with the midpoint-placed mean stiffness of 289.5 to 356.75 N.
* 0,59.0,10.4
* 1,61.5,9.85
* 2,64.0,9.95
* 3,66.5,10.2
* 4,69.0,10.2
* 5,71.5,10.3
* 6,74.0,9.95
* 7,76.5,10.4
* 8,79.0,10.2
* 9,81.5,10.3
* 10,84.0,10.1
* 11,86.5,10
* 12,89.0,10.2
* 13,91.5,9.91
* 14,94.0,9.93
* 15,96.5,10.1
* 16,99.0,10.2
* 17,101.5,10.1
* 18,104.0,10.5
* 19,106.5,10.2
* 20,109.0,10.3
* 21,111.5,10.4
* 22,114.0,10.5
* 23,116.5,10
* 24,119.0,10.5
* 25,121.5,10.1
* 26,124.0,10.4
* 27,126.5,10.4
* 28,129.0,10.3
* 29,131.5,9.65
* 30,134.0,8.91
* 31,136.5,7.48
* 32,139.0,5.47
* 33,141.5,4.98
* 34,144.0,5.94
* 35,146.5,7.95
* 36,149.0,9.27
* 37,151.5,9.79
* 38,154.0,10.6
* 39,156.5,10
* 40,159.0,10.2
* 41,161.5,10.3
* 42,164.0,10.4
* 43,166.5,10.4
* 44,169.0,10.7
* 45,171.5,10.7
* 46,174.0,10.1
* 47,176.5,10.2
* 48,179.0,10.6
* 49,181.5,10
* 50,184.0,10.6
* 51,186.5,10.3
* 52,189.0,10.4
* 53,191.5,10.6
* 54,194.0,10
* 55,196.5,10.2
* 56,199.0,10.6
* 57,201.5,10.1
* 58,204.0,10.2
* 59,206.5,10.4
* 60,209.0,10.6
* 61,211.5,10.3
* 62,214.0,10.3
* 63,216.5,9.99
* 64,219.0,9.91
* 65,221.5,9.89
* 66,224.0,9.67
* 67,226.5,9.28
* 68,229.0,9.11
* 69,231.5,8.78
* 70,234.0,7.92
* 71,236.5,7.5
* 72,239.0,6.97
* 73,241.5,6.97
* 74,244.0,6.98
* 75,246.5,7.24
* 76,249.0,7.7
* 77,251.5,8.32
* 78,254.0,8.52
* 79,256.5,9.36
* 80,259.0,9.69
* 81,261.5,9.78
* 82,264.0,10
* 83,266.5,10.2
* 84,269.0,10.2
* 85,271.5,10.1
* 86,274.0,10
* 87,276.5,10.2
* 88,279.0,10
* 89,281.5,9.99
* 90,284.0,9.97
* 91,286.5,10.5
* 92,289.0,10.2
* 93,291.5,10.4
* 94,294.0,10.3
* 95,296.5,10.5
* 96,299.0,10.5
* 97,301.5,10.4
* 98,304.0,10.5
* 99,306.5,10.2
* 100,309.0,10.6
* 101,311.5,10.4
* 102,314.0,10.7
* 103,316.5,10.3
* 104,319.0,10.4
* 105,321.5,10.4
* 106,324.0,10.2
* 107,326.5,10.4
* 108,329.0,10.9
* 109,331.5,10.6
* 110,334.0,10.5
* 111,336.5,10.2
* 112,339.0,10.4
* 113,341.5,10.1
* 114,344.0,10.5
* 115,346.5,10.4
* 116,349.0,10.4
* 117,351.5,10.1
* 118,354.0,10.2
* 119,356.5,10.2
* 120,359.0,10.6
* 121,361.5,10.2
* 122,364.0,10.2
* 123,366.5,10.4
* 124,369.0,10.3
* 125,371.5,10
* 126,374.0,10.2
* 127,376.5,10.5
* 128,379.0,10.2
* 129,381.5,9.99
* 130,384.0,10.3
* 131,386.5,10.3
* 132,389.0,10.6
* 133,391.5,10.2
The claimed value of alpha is 0.24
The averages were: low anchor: 8.89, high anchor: 10.4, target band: 7.89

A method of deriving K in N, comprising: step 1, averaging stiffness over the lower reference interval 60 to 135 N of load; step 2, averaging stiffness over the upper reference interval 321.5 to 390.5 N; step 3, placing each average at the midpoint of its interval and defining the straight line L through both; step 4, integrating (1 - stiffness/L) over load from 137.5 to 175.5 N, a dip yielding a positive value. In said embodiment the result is 4.0 N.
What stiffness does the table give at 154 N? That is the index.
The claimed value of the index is 10.6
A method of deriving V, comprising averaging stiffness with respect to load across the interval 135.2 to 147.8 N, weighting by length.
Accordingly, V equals 6.39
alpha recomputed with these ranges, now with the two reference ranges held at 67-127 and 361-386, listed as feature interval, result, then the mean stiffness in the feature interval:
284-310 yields -0.017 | 10.4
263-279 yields 0.012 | 10.1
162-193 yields -0.020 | 10.4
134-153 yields 0.347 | 7.42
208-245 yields 0.145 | 8.95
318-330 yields -0.023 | 10.5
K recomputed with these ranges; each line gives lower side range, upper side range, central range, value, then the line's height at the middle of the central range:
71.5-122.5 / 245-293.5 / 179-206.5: -1.3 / 9.86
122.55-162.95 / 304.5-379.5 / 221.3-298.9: 4.1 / 9.75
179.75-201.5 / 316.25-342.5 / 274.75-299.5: 0.3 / 10.4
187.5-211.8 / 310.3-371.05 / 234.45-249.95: 4.6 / 10.3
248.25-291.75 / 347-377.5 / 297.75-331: -1.5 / 10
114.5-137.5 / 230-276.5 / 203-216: -1.8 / 9.09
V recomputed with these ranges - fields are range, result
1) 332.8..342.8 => 10.3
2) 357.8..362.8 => 10.4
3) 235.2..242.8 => 7.15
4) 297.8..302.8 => 10.4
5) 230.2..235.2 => 8.36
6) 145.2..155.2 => 9.38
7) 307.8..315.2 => 10.6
